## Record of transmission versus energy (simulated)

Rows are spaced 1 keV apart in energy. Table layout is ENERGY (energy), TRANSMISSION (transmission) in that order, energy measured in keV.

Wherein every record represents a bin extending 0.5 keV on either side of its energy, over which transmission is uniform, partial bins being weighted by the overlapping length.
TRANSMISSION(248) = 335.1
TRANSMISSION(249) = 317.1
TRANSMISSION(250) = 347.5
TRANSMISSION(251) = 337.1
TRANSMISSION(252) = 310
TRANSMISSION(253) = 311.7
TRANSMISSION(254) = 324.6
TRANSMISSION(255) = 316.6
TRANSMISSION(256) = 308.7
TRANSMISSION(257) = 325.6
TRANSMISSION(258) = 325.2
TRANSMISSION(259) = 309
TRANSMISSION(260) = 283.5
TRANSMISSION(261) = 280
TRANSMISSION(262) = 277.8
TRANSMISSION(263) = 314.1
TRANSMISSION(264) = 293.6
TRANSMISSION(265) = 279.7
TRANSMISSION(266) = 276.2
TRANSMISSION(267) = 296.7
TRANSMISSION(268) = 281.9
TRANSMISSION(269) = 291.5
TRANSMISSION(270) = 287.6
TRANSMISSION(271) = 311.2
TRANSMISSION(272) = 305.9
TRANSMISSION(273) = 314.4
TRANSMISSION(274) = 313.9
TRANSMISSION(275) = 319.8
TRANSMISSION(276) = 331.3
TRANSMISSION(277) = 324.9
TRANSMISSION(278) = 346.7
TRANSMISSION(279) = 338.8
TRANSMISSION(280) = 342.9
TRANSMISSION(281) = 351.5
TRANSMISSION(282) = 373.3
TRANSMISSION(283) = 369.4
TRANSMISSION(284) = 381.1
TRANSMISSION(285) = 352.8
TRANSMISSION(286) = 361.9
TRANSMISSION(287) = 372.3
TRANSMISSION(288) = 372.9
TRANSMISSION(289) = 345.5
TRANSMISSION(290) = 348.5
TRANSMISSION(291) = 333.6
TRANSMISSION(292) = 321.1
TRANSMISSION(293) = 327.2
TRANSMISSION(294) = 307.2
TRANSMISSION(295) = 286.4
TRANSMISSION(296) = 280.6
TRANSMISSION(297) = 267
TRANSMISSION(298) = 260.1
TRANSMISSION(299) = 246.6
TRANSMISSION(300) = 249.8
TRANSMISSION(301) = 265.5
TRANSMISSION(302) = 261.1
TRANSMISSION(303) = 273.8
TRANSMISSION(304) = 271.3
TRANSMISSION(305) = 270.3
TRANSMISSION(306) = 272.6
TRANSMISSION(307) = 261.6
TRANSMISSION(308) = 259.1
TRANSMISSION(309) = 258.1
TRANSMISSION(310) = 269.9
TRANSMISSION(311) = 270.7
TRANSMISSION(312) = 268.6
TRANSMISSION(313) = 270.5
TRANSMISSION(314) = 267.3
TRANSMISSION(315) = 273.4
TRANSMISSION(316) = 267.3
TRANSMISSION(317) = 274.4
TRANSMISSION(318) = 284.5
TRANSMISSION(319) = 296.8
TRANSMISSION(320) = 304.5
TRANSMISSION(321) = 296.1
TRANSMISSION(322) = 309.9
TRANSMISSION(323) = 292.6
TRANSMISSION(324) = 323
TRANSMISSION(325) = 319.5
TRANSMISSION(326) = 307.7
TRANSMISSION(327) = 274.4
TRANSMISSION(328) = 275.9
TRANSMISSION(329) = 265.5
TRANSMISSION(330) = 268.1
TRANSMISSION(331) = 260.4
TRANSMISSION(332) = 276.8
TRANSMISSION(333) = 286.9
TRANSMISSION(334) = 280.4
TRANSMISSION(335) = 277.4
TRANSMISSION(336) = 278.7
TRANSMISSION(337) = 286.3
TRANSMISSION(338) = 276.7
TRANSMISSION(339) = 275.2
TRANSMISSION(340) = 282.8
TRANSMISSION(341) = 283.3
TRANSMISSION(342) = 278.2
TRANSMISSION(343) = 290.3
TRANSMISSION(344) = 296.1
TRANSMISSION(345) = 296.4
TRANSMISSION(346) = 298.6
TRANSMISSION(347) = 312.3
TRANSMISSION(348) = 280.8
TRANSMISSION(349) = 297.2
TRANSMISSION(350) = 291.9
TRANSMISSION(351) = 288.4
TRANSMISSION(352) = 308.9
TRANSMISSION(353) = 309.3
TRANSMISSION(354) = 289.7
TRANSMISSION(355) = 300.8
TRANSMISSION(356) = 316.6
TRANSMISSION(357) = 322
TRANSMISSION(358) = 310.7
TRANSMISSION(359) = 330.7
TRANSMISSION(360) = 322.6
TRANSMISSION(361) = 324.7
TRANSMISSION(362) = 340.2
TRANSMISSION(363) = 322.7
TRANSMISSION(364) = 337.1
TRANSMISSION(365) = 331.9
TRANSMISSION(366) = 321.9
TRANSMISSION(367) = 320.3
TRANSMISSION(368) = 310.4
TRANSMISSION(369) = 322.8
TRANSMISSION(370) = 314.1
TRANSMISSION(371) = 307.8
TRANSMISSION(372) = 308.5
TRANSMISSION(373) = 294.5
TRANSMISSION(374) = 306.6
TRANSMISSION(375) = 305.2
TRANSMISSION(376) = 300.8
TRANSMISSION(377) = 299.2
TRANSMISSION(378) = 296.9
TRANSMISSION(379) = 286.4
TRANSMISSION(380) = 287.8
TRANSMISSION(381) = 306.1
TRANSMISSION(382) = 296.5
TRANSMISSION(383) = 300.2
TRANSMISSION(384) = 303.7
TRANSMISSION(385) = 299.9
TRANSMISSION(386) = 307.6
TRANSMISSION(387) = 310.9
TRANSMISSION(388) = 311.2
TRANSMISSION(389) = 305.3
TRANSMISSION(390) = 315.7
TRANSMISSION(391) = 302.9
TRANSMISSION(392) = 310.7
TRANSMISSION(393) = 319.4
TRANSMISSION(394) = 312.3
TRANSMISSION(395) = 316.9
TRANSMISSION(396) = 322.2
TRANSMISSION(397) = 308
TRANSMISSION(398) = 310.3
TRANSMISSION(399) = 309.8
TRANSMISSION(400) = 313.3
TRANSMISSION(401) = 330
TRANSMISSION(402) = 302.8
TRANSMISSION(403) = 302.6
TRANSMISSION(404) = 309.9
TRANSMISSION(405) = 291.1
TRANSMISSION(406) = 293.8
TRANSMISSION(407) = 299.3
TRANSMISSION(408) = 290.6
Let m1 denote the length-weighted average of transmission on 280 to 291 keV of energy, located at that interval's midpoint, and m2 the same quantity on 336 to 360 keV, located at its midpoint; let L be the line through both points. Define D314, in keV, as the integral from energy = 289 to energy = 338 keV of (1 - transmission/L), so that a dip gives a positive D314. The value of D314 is 7.2 keV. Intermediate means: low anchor 361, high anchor 297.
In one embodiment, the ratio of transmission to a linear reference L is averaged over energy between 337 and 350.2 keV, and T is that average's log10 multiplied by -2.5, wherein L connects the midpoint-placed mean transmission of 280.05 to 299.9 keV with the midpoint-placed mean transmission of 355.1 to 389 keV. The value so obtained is 0.10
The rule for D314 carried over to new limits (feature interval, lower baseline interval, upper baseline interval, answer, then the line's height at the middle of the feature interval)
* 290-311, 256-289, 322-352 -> 2.0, 307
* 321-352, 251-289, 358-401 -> 2.7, 315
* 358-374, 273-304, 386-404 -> -0.3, 314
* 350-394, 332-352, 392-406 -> -1.5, 300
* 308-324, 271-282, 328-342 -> 0.7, 294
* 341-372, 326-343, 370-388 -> -2.1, 290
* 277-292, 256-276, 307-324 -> -3.2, 293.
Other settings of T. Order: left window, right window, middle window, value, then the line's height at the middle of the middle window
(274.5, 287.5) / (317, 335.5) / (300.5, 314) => 0.178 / 315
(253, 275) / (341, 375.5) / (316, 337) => 0.070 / 306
